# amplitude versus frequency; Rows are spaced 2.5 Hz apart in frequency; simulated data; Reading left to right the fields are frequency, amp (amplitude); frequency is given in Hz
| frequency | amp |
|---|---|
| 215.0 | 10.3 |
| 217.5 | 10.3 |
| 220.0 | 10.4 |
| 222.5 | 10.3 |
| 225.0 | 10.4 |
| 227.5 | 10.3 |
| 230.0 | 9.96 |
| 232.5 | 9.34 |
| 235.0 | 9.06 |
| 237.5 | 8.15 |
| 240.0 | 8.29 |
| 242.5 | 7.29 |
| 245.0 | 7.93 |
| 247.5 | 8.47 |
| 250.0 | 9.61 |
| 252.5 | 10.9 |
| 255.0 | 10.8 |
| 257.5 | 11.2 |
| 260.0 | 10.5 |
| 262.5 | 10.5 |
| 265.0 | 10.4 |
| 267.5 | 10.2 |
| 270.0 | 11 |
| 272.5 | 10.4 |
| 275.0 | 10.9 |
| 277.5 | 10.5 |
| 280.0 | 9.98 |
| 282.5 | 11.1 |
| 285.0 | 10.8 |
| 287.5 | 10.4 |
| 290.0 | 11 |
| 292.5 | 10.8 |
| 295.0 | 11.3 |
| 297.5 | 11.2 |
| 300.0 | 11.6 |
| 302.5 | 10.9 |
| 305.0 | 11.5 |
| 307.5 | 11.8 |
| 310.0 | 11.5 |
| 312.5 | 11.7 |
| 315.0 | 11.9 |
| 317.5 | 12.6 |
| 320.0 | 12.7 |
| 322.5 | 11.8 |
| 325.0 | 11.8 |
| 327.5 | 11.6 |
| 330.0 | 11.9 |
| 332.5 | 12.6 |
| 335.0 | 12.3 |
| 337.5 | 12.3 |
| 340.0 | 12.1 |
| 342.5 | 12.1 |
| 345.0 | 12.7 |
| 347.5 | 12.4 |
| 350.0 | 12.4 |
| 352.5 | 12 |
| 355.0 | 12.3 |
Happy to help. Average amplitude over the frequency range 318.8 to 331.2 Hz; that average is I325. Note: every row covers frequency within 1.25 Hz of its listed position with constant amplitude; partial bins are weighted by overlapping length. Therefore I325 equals 12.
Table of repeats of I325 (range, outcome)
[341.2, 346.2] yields 12.4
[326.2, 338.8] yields 12.1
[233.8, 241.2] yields 8.5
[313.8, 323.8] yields 12.2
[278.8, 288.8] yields 10.6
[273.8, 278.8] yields 10.7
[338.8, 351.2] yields 12.3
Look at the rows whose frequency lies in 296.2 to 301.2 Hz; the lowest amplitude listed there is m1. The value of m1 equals 11.2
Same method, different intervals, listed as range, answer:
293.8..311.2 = 10.9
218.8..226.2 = 10.3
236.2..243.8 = 7.29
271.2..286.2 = 9.98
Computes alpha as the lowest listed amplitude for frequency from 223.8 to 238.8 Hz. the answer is 8.15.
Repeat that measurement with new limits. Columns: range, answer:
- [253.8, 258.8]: 10.8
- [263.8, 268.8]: 10.2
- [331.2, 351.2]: 12.1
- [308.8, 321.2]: 11.5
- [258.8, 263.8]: 10.5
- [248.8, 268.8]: 9.61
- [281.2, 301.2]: 10.4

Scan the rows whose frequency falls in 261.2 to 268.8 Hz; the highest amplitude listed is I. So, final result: 10.5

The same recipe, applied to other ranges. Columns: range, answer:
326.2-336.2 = 12.6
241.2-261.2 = 11.2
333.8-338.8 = 12.3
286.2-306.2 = 11.6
